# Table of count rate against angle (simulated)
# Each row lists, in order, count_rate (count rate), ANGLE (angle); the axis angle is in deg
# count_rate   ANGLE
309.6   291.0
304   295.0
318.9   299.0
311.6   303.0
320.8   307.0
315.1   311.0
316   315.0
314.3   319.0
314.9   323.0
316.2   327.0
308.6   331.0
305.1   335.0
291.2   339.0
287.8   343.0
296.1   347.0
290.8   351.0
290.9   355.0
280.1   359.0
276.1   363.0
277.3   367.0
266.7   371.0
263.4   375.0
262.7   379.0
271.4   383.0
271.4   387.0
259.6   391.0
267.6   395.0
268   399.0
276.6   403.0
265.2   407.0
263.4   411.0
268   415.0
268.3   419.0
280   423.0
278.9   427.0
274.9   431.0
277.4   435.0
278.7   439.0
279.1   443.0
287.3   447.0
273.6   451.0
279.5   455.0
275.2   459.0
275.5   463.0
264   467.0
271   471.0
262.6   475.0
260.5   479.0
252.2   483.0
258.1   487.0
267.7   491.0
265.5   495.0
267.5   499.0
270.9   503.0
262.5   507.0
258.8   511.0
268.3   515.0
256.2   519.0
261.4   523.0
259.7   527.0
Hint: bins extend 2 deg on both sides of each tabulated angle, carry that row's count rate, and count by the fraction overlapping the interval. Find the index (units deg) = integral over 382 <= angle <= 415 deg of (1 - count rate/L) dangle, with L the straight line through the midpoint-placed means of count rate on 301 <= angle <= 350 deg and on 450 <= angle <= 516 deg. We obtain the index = 2.4 deg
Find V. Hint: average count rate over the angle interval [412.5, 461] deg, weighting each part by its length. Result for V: 277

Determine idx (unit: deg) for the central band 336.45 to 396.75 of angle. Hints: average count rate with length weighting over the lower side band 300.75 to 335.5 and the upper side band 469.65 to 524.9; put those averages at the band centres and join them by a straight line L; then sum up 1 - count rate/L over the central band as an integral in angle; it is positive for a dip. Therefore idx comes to 4.6 deg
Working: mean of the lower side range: 314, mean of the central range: 277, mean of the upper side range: 263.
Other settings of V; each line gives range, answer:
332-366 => 290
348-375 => 280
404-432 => 271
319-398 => 285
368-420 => 267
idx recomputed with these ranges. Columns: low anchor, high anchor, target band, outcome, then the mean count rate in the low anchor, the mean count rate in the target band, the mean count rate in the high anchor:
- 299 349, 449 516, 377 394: 1.51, 309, 266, 267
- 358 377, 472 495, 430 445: -0.68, 272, 278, 261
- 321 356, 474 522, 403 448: 0.84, 300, 274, 263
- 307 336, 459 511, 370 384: 1.49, 314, 266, 265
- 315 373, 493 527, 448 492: 0.56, 295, 268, 264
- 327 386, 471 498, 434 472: -1.23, 284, 276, 262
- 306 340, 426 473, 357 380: 2.12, 312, 271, 276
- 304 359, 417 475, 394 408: 0.83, 304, 270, 275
